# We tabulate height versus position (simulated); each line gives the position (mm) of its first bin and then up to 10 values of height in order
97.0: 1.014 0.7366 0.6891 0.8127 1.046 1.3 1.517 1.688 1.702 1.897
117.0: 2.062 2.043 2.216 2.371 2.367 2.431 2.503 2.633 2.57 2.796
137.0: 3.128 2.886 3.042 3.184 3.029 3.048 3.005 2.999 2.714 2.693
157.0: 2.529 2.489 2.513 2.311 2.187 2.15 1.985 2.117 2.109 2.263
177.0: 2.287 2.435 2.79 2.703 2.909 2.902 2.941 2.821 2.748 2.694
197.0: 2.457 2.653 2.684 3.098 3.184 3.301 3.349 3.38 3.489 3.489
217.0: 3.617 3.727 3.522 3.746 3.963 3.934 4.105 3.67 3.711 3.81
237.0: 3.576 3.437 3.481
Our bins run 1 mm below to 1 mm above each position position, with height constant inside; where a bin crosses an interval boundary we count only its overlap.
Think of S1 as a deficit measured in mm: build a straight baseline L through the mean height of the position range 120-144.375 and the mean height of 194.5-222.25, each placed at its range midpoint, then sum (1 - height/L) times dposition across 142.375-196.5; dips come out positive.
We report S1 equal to 6.0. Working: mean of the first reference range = 2.68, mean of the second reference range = 3.2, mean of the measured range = 2.61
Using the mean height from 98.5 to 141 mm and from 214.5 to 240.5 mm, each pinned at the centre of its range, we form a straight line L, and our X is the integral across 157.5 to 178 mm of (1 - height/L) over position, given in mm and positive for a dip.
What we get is 3.8 mm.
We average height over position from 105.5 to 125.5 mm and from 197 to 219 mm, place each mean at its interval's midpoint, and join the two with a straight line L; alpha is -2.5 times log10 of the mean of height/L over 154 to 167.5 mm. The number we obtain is 0.05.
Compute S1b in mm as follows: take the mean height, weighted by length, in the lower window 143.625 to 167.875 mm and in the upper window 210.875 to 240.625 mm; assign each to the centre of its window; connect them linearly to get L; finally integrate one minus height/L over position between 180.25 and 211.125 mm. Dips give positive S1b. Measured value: 3.2 mm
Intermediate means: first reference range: 2.65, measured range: 2.9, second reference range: 3.68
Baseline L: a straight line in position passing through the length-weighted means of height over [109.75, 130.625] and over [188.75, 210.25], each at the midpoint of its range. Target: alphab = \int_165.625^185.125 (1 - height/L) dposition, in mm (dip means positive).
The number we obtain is 2.4 mm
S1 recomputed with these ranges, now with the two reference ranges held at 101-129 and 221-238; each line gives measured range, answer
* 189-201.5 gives 1.9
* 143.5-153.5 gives -2.6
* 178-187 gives 0.7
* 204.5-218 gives 0.3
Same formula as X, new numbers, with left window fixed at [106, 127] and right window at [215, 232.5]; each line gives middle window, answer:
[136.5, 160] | -4.0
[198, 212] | 1.5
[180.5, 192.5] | 1.1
